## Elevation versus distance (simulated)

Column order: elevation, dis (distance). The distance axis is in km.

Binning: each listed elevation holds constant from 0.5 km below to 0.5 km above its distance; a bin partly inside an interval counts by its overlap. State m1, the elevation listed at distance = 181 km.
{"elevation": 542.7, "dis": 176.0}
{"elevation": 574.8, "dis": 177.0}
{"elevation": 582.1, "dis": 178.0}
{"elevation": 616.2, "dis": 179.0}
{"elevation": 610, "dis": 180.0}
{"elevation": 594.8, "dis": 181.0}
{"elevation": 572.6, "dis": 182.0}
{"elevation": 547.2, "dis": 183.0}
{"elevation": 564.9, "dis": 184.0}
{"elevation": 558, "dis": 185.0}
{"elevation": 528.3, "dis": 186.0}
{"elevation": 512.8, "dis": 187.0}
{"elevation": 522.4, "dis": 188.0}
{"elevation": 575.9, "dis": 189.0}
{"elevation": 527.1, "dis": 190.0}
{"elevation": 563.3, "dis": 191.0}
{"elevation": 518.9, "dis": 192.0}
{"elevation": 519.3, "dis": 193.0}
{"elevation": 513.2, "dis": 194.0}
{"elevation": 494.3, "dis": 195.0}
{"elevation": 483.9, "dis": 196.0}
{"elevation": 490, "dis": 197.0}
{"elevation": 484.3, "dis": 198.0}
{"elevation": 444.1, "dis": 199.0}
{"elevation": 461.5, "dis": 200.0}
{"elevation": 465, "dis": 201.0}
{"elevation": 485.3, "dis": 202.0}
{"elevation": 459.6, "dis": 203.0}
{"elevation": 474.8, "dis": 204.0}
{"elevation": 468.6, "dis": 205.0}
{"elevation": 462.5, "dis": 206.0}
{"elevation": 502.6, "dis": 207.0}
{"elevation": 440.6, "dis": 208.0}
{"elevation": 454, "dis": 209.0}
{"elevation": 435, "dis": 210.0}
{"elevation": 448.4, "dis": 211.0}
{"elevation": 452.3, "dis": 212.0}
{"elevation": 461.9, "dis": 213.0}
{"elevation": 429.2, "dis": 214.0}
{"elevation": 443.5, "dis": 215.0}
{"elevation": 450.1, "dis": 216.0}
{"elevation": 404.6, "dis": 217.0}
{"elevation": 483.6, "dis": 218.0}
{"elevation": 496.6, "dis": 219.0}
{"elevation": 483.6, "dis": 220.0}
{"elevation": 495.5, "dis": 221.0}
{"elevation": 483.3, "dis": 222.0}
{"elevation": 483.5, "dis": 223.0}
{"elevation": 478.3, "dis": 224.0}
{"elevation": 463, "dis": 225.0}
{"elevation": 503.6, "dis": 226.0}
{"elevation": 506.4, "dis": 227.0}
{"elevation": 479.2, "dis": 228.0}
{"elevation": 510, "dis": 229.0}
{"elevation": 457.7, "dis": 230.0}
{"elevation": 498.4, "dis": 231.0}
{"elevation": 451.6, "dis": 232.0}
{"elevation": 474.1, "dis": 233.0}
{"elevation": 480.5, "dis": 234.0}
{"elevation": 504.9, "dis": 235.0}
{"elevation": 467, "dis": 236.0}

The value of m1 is 594.8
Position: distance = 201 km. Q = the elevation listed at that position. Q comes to 465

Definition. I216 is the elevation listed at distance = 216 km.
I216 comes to 450.1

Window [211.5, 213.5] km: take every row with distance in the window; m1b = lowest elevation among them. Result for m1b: 452.3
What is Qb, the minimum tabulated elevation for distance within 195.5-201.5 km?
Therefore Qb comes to 444.1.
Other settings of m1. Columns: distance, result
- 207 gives 502.6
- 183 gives 547.2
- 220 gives 483.6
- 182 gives 572.6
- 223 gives 483.5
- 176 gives 542.7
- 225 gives 463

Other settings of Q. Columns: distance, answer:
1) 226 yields 503.6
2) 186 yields 528.3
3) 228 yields 479.2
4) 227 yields 506.4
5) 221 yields 495.5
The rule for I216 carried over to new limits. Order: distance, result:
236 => 467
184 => 564.9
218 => 483.6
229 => 510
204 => 474.8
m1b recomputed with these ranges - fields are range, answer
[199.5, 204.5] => 459.6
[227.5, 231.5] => 457.7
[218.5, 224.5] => 478.3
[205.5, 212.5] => 435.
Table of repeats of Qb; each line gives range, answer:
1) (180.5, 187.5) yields 512.8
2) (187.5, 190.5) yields 522.4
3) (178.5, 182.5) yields 572.6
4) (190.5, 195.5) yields 494.3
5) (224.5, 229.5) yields 463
